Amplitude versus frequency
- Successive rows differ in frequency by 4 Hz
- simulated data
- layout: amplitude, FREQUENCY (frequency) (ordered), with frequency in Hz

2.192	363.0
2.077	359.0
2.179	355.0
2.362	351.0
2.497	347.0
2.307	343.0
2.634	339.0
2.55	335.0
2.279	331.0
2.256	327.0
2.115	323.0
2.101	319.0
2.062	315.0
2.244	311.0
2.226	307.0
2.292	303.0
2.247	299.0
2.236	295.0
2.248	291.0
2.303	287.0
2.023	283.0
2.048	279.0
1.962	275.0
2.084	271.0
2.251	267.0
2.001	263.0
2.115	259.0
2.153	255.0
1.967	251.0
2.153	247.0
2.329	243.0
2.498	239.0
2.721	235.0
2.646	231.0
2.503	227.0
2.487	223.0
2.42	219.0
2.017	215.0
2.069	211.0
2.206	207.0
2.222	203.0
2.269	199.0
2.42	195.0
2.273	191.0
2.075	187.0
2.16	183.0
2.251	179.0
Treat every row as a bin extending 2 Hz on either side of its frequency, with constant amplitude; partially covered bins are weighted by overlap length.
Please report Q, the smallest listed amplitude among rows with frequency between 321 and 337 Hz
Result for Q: 2.115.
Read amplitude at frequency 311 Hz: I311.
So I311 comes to 2.244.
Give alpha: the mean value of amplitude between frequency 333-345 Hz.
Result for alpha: 2.5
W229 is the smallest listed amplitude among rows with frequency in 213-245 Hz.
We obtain 2.017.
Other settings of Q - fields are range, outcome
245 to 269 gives 1.967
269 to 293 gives 1.962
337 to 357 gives 2.179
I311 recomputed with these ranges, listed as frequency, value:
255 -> 2.153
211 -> 2.069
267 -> 2.251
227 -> 2.503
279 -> 2.048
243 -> 2.329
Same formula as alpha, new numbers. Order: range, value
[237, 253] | 2.24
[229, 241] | 2.62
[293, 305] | 2.26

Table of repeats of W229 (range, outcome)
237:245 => 2.329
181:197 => 2.075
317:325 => 2.101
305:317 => 2.062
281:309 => 2.023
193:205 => 2.222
